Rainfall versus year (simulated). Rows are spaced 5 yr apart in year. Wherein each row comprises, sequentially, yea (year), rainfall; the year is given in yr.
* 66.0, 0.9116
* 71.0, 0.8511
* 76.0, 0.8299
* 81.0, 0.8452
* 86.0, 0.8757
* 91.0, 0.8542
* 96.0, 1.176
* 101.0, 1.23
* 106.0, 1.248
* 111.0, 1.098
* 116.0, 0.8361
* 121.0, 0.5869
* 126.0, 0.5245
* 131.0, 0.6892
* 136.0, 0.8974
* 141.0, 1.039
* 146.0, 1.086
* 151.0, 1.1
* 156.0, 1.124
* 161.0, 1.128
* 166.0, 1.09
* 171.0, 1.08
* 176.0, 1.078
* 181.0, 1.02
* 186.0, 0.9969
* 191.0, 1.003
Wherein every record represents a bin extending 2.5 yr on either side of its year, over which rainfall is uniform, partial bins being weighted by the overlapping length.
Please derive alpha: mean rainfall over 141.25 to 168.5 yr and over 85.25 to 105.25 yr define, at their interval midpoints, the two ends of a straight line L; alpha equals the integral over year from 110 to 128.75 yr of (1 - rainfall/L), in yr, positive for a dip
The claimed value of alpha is 6.0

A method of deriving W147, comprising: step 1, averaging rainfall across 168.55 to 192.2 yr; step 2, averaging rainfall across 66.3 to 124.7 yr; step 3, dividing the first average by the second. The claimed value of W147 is 1.1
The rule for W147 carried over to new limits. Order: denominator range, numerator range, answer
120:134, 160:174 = 1.79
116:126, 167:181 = 1.69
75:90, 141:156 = 1.28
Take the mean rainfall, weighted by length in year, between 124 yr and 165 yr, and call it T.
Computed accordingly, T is 0.959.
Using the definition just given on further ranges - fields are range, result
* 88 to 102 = 1.06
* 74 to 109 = 1.01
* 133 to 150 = 1.01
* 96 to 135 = 0.906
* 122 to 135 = 0.638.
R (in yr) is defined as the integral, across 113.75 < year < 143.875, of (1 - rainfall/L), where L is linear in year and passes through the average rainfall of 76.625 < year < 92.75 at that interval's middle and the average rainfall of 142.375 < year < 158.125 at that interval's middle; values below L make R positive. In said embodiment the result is 7.56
